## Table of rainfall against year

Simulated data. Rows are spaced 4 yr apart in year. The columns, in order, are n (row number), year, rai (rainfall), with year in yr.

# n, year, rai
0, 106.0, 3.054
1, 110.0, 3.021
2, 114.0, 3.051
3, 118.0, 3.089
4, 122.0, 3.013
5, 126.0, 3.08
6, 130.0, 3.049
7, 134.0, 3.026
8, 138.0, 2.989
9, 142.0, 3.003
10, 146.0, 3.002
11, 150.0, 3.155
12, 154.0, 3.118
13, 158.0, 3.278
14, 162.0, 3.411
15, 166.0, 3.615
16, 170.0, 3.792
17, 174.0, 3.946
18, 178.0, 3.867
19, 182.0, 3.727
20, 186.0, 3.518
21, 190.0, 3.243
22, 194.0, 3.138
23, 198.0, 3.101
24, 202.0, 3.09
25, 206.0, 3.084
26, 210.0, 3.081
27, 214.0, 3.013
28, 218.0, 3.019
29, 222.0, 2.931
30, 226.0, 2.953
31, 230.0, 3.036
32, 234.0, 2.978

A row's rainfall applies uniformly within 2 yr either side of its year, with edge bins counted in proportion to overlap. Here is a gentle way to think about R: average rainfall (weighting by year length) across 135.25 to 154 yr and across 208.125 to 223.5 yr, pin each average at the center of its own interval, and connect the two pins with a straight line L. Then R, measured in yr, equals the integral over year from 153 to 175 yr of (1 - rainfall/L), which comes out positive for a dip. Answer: -3.5 yr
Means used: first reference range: 3.05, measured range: 3.53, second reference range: 3.01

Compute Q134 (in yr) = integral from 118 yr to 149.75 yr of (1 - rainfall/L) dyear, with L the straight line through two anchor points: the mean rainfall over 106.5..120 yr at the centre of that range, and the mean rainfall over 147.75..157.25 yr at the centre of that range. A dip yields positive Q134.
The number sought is 0.72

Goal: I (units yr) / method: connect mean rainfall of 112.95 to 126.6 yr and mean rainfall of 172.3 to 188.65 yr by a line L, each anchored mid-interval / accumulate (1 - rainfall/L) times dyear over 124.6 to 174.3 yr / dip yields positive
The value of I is 2.20 yr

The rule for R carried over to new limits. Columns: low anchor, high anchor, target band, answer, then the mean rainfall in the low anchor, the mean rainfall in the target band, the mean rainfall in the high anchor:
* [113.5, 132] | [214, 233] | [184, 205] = -1.4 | 3.06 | 3.21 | 2.99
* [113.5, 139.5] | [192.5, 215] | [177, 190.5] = -2.3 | 3.04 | 3.61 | 3.09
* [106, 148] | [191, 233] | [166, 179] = -3.4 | 3.03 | 3.83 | 3.05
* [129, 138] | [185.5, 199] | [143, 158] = -0.1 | 3.03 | 3.11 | 3.23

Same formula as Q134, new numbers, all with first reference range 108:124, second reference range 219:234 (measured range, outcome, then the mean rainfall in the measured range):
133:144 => 0.1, 3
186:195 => -0.8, 3.27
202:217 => -0.4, 3.06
